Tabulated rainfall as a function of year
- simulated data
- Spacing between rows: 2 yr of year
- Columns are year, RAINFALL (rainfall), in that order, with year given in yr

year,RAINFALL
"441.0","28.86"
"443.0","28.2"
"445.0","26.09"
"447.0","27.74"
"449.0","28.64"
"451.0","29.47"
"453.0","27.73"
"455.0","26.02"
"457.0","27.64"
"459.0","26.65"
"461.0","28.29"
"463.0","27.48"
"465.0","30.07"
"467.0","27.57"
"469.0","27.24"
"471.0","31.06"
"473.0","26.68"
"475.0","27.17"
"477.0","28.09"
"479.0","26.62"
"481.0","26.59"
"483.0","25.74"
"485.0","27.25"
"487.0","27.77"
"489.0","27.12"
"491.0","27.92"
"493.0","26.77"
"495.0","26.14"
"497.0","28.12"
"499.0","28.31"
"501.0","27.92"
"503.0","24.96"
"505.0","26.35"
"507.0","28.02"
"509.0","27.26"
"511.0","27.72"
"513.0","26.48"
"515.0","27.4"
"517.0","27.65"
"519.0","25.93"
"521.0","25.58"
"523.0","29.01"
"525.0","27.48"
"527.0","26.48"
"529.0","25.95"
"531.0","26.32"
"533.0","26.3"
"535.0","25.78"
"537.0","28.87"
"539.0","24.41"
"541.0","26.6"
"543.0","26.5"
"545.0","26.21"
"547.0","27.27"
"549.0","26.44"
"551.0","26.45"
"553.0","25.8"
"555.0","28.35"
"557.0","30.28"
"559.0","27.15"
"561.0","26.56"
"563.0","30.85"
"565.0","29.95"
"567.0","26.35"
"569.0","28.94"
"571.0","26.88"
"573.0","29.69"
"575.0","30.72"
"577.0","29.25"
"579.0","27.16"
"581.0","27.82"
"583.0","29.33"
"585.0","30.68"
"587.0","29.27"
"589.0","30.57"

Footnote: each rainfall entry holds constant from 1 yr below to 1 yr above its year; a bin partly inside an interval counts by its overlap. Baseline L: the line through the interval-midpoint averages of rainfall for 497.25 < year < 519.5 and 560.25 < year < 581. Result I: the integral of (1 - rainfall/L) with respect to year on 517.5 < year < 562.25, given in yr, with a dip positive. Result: 1.7 yr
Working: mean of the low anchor 27.2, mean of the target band 26.8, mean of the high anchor 28.6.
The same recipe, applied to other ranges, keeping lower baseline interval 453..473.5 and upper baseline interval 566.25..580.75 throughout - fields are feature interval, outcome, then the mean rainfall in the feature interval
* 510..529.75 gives 0.83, 27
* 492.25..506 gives 0.55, 26.9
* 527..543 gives 1.08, 26.3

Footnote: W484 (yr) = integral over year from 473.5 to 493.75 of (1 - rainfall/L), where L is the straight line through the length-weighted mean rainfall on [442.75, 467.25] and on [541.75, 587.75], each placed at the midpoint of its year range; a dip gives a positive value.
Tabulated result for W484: 0.6 yr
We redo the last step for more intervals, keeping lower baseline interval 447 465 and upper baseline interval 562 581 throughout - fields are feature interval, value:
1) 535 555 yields 1.4 yr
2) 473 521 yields 1.9 yr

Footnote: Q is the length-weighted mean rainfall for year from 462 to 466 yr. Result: 28.8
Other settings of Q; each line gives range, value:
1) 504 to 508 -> 27.2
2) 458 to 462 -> 27.5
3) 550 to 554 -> 26.1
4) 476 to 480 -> 27.4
